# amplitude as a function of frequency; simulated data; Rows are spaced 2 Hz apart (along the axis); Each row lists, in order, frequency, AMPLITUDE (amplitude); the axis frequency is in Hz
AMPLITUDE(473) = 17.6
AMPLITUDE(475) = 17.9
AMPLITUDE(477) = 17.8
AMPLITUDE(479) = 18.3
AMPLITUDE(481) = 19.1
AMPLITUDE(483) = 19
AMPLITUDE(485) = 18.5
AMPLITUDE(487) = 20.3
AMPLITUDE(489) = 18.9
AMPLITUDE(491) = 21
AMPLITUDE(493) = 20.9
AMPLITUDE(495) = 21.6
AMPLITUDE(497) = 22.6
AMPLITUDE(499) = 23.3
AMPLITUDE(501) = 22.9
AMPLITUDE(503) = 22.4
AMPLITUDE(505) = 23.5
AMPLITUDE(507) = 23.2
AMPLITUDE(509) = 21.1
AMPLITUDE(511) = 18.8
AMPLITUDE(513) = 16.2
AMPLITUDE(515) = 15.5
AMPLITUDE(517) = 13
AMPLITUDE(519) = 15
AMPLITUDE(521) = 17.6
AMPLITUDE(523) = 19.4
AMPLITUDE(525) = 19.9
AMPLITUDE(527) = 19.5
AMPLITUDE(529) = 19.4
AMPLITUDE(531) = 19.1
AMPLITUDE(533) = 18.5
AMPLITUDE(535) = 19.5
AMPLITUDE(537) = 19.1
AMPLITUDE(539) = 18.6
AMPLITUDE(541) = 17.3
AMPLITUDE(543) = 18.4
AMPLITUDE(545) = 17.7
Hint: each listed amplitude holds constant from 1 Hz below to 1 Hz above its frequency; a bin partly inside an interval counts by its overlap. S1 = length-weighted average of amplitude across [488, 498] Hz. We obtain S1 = 21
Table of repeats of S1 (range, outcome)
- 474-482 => 18.3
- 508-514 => 18.7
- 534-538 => 19.3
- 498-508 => 23.1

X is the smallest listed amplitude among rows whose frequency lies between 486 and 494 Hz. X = 18.9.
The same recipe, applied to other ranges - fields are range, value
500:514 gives 16.2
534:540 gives 18.6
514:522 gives 13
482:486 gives 18.5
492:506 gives 20.9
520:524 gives 17.6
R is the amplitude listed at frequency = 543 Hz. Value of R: 18.4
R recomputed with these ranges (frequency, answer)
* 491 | 21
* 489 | 18.9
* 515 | 15.5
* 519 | 15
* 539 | 18.6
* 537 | 19.1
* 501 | 22.9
